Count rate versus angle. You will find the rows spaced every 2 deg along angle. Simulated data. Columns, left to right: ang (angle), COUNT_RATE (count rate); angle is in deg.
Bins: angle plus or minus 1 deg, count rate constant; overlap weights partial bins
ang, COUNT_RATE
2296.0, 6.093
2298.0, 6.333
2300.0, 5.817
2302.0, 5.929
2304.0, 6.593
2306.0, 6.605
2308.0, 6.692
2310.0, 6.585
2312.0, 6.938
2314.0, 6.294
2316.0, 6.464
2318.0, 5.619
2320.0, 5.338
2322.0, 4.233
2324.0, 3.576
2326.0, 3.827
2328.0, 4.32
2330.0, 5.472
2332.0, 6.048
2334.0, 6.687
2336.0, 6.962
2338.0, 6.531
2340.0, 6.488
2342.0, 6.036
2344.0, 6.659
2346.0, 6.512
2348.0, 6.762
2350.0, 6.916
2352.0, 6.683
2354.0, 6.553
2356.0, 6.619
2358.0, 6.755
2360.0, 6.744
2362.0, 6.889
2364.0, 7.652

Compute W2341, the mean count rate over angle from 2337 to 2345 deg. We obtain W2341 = 6.43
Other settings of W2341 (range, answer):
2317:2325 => 4.69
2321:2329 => 3.99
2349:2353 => 6.8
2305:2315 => 6.62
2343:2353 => 6.71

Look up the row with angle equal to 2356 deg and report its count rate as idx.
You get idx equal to 6.619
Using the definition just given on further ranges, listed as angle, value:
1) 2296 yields 6.093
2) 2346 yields 6.512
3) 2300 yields 5.817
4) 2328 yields 4.32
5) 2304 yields 6.593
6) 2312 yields 6.938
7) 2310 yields 6.585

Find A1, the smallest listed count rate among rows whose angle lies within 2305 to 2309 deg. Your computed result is 6.605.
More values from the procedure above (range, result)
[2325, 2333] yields 3.827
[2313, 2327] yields 3.576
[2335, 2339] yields 6.531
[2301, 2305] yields 5.929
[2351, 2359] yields 6.553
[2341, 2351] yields 6.036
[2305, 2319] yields 5.619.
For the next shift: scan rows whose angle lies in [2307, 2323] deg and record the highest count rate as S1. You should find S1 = 6.938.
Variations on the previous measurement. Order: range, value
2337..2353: 6.916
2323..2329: 4.32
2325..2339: 6.962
